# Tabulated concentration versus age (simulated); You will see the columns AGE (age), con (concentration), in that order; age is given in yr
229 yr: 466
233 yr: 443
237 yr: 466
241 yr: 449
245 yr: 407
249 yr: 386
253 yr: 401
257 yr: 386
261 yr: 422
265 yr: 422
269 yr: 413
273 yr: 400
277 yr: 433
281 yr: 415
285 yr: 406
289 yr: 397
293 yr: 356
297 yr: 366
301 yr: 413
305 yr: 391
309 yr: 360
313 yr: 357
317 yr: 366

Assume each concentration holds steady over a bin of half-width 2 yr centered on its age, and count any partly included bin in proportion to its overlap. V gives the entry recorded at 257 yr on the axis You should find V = 386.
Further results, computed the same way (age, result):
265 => 422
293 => 356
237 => 466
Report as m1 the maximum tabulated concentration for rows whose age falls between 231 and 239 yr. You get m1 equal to 466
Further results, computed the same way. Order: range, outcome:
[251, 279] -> 433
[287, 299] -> 397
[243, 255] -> 407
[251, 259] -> 401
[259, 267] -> 422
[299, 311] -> 413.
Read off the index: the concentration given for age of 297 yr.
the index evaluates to 366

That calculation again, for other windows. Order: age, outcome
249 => 386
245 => 407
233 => 443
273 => 400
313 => 357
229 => 466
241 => 449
